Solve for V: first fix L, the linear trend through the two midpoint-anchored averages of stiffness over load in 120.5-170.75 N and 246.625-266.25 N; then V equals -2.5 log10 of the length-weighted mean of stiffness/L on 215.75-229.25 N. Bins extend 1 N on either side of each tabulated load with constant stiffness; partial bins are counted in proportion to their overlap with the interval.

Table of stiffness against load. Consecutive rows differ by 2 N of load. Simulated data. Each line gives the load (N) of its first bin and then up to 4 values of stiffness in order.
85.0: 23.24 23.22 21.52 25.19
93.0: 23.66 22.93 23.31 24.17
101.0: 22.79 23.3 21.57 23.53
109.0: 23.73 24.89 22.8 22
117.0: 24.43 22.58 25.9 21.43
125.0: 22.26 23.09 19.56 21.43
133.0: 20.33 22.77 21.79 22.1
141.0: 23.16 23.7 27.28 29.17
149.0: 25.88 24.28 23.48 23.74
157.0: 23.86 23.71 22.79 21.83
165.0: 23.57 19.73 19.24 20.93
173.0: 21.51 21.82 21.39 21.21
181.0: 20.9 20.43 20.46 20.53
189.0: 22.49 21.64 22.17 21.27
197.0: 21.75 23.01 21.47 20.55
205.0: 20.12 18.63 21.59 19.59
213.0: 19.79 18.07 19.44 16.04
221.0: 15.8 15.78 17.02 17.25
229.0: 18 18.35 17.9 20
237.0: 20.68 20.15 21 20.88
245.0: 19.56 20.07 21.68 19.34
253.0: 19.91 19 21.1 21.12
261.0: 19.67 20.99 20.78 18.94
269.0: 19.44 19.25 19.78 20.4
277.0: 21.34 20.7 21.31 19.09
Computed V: 0.24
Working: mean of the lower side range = 23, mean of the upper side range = 20.4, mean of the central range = 17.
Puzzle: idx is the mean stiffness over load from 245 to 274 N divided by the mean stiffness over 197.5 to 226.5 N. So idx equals 1.1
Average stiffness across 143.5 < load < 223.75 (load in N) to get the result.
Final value 21.5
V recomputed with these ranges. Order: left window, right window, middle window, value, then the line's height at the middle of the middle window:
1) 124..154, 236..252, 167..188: 0.07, 22.3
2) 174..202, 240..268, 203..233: 0.15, 20.9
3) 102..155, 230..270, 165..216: 0.04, 21.6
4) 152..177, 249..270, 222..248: 0.09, 20.6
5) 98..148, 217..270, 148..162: -0.09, 22.1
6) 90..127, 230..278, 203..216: 0.07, 21.1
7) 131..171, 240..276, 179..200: 0.03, 22.1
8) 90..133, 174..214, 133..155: -0.09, 22.2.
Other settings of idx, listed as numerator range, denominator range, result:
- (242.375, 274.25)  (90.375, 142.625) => 0.88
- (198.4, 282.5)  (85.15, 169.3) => 0.85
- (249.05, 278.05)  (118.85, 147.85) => 0.87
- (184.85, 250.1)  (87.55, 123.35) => 0.85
